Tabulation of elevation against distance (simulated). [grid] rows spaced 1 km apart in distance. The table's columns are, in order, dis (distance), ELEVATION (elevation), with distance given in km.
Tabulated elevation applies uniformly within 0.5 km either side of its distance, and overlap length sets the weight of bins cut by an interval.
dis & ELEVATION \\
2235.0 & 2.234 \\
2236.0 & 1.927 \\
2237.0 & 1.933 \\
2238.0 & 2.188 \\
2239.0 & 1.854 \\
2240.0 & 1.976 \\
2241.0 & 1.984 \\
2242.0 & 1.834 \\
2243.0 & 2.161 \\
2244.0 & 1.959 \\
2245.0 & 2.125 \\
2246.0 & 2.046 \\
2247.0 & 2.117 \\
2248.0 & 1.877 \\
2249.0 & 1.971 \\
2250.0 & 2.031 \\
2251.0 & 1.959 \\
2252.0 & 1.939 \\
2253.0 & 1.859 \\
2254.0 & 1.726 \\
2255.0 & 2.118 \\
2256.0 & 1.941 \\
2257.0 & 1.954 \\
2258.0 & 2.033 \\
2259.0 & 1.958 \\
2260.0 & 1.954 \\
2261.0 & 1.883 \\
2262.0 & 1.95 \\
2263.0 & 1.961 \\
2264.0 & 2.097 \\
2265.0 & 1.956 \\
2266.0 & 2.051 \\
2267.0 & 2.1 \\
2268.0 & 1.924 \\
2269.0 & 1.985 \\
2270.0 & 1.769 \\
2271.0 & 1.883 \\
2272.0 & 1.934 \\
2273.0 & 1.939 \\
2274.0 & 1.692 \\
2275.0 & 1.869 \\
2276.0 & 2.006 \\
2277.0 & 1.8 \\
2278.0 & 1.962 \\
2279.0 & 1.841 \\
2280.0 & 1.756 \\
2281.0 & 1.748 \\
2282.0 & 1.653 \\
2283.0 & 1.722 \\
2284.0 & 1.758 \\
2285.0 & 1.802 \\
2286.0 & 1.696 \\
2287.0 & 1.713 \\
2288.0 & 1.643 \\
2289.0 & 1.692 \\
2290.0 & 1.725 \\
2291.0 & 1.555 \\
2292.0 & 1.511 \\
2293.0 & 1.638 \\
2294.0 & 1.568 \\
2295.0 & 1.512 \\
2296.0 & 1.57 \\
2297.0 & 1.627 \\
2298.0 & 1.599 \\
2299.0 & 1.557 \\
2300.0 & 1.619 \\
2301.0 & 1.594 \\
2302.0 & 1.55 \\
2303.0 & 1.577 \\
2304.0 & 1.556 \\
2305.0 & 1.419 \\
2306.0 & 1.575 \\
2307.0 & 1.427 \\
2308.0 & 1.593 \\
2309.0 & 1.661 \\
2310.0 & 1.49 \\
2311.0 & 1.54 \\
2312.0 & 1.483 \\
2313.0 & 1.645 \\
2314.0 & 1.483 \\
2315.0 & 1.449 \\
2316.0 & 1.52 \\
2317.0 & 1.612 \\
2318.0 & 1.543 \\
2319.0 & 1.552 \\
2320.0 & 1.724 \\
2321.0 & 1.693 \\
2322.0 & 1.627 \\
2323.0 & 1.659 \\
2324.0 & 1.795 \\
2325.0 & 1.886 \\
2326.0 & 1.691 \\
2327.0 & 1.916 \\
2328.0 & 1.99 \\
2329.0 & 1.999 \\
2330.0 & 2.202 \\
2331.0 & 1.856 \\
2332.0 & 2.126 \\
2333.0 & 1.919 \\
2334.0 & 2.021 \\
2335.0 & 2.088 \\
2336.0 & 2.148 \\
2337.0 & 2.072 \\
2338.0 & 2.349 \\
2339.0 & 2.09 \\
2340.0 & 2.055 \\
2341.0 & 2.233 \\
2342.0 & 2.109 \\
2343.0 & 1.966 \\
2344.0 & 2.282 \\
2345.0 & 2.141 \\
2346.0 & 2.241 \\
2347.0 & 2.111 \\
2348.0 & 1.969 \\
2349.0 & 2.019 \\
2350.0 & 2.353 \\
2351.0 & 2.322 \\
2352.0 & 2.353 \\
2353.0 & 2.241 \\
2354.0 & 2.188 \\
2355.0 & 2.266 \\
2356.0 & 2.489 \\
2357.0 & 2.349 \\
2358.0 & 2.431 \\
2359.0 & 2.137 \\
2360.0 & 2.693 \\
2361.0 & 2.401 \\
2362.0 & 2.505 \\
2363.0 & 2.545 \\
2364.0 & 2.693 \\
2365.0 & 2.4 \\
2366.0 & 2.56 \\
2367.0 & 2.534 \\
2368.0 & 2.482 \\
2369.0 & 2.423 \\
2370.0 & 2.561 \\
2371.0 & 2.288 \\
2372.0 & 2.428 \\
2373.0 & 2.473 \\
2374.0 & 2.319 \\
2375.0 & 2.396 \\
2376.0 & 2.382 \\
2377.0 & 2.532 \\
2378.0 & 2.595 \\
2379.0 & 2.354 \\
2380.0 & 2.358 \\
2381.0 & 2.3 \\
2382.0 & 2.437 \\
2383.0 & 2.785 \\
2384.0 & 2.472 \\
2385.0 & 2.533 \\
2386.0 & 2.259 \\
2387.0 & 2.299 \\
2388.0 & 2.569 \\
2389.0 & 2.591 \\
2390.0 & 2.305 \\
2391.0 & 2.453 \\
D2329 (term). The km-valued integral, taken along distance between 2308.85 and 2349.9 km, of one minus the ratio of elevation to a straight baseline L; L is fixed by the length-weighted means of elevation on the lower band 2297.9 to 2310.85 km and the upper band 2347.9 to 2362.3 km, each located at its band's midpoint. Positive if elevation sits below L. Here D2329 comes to 1.1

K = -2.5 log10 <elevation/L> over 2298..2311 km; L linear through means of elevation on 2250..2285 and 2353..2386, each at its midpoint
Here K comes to 0.33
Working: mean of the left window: 1.9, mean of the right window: 2.44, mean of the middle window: 1.55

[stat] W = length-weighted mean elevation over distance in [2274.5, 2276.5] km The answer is 1.94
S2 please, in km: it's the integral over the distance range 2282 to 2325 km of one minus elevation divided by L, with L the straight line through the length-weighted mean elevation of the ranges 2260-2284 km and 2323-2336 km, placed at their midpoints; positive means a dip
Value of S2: 7.1 km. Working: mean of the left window 1.89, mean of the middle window 1.61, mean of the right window 1.95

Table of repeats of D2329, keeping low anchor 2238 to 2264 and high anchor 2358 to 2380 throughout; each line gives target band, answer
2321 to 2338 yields 2.6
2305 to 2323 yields 5.4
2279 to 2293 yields 2.8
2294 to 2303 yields 2.5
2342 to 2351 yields 0.8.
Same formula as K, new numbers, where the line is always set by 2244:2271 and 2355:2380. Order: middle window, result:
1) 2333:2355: 0.09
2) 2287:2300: 0.31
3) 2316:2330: 0.27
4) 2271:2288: 0.15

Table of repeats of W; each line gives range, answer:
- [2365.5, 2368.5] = 2.53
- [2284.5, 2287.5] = 1.74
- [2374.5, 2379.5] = 2.45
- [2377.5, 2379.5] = 2.47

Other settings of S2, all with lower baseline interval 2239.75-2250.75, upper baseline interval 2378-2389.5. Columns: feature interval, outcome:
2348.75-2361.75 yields 0.2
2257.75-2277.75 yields 1.4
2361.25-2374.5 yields -0.4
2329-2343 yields 1.3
